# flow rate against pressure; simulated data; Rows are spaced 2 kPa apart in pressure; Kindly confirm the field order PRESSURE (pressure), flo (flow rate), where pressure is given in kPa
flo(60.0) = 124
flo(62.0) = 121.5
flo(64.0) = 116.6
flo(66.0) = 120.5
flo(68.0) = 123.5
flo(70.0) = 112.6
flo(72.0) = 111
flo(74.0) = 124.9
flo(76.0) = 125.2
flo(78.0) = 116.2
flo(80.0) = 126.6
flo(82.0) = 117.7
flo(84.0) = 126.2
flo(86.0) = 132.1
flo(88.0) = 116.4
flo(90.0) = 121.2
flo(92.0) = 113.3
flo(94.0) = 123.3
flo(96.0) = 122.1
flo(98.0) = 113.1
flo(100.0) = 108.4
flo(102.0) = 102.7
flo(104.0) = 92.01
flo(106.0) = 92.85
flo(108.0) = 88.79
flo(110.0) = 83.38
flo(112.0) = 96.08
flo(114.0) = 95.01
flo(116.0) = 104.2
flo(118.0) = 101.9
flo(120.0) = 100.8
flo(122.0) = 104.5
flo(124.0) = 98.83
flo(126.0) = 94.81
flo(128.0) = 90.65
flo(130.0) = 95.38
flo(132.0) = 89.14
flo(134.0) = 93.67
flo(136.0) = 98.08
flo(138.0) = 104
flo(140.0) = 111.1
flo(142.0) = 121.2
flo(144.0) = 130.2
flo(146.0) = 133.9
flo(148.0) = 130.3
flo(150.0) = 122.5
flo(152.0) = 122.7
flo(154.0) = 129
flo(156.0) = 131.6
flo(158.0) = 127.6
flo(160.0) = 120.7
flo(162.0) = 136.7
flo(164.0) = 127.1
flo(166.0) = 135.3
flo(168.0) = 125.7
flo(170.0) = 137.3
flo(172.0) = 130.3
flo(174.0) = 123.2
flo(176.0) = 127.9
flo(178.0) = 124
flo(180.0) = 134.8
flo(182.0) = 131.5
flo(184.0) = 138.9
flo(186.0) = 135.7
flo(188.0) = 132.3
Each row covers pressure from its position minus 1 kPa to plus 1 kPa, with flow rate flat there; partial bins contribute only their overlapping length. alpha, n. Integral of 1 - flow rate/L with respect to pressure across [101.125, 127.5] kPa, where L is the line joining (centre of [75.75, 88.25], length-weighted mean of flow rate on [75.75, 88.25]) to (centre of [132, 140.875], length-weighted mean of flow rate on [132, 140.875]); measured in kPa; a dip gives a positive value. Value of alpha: 3.1 kPa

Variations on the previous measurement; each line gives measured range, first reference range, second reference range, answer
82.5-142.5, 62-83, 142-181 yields 9.3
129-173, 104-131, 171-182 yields -2.3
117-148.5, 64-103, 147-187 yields 4.9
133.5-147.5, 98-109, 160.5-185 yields 0.2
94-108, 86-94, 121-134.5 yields 0.9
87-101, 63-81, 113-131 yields -0.8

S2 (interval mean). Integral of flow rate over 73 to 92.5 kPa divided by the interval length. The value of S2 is 122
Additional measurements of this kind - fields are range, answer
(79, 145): 106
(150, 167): 128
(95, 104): 109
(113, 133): 97.5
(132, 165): 120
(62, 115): 113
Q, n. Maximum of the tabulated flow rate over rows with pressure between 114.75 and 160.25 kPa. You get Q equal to 133.9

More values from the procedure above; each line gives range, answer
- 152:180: 137.3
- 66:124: 132.1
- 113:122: 104.5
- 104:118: 104.2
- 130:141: 111.1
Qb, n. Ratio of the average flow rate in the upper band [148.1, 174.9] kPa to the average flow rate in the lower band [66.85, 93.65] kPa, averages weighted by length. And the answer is 1.1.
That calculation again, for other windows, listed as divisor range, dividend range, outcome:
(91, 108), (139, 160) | 1.17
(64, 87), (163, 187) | 1.08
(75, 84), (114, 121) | 0.83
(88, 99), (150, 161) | 1.06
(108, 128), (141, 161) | 1.31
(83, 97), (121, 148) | 0.87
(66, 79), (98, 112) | 0.81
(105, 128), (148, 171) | 1.34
